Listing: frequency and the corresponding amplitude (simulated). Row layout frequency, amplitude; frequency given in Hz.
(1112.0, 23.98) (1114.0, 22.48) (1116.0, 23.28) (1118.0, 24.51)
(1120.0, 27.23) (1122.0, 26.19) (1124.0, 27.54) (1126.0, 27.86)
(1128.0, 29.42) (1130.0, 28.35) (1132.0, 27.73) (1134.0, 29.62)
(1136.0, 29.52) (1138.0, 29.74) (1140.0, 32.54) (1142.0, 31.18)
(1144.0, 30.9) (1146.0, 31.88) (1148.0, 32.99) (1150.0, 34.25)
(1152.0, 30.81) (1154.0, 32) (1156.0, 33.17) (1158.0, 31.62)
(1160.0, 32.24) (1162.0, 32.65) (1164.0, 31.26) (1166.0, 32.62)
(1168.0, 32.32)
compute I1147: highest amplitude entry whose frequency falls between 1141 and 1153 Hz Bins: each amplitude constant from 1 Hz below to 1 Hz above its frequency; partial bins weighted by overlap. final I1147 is 34.25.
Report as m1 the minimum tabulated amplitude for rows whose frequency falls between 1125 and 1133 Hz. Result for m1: 27.73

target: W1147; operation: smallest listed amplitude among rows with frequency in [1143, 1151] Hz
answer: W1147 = 30.9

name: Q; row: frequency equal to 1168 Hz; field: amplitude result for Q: 32.32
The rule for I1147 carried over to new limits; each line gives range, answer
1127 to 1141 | 32.54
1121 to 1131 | 29.42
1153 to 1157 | 33.17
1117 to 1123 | 27.23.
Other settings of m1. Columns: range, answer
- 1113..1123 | 22.48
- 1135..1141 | 29.52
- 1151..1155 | 30.81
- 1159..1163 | 32.24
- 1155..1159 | 31.62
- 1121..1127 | 26.19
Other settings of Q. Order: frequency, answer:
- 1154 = 32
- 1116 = 23.28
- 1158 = 31.62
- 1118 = 24.51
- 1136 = 29.52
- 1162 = 32.65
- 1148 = 32.99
